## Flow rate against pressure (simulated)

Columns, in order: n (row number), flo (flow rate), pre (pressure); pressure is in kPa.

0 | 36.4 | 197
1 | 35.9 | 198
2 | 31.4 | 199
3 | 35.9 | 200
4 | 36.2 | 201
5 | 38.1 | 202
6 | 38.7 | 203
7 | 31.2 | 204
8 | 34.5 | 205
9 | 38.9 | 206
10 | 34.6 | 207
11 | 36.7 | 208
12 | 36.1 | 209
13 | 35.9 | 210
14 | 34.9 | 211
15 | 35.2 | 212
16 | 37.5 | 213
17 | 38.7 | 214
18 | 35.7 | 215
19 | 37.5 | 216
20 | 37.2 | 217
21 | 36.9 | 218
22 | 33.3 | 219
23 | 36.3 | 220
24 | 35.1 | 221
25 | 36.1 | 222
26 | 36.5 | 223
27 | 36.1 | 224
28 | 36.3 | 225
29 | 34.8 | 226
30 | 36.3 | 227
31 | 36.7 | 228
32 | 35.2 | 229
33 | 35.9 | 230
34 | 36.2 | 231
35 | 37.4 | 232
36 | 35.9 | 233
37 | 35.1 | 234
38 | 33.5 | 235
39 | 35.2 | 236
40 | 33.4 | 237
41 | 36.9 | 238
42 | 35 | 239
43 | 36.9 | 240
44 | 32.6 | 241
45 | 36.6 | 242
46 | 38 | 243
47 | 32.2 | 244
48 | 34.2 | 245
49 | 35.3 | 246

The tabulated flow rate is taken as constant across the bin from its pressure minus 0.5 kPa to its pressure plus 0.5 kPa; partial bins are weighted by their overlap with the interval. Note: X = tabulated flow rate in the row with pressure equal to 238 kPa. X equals 36.9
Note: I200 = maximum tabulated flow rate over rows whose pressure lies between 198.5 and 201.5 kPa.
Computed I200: 36.2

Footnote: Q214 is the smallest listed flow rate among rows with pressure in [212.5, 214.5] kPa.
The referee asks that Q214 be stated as 37.5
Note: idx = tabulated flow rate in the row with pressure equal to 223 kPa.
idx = 36.5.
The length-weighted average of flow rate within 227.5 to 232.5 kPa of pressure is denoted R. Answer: 36.3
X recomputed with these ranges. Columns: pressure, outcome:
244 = 32.2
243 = 38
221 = 35.1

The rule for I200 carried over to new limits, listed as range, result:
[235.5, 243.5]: 38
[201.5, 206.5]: 38.9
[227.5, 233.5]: 37.4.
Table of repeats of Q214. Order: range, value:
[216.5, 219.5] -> 33.3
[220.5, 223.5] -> 35.1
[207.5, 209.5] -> 36.1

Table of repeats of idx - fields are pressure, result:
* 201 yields 36.2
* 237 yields 33.4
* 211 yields 34.9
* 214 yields 38.7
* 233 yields 35.9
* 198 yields 35.9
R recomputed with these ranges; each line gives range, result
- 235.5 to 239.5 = 35.1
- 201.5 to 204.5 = 36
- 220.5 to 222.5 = 35.6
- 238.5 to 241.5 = 34.8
